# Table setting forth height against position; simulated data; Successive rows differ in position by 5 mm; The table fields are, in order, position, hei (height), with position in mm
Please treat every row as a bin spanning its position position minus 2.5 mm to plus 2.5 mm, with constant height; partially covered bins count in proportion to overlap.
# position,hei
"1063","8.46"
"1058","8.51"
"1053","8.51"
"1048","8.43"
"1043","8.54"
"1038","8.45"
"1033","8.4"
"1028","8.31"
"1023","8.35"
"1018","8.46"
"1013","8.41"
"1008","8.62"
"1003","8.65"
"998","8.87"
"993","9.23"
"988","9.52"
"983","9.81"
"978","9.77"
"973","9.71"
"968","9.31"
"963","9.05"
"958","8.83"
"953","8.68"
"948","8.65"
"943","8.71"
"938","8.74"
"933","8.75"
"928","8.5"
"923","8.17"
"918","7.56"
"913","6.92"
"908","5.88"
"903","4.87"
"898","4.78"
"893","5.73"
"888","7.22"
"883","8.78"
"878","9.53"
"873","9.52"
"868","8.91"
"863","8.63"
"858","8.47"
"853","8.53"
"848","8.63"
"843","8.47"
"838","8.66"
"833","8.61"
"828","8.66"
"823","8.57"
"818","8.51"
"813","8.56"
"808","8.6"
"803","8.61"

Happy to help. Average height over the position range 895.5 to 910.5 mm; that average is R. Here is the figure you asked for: 5.18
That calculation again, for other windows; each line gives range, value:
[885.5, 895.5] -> 6.47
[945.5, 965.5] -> 8.8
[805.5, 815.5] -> 8.58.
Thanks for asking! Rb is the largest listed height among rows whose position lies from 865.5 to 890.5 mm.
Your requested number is 9.53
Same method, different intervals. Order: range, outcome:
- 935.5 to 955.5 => 8.74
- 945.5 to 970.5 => 9.31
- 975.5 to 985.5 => 9.81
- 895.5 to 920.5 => 7.56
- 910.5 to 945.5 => 8.75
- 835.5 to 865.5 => 8.66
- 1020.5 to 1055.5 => 8.54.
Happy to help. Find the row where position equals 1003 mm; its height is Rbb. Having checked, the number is 8.65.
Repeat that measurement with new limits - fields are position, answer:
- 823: 8.57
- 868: 8.91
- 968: 9.31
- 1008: 8.62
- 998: 8.87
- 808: 8.6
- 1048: 8.43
